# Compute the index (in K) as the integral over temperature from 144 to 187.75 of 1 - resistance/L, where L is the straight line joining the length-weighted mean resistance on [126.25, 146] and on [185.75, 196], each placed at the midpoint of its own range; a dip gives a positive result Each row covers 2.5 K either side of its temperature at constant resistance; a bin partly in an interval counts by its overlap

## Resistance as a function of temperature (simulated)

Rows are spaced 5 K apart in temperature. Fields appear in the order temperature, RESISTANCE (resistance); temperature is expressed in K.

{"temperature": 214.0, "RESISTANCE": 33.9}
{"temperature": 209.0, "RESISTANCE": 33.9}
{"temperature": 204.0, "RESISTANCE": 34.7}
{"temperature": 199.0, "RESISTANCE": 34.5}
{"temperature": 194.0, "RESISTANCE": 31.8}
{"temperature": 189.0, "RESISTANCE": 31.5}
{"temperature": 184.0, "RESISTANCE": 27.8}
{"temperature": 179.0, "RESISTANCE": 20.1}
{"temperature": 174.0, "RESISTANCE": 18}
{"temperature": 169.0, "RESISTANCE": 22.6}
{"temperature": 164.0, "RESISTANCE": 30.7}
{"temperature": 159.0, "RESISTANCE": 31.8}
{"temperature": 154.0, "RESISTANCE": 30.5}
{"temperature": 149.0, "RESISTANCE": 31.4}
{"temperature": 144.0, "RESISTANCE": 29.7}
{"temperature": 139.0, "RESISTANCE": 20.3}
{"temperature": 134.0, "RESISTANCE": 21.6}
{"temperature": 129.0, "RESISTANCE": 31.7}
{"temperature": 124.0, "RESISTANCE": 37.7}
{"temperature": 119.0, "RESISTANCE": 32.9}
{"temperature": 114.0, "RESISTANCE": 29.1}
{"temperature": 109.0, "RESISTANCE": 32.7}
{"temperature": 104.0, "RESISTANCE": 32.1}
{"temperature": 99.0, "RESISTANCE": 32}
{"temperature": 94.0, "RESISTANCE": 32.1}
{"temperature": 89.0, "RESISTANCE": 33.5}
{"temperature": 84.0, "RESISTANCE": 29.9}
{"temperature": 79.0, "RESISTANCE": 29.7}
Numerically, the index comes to 2.64 K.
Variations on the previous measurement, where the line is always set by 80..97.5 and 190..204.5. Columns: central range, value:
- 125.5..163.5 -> 4.7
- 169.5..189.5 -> 5.8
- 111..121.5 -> 0.3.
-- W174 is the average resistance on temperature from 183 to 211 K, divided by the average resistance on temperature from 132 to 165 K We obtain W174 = 1.2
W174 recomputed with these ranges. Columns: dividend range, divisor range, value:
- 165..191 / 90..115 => 0.76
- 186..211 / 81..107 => 1.04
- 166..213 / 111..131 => 0.87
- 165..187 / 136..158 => 0.82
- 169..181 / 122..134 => 0.62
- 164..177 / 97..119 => 0.70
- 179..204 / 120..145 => 1.08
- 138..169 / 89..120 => 0.91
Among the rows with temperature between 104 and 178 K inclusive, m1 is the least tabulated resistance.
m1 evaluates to 18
